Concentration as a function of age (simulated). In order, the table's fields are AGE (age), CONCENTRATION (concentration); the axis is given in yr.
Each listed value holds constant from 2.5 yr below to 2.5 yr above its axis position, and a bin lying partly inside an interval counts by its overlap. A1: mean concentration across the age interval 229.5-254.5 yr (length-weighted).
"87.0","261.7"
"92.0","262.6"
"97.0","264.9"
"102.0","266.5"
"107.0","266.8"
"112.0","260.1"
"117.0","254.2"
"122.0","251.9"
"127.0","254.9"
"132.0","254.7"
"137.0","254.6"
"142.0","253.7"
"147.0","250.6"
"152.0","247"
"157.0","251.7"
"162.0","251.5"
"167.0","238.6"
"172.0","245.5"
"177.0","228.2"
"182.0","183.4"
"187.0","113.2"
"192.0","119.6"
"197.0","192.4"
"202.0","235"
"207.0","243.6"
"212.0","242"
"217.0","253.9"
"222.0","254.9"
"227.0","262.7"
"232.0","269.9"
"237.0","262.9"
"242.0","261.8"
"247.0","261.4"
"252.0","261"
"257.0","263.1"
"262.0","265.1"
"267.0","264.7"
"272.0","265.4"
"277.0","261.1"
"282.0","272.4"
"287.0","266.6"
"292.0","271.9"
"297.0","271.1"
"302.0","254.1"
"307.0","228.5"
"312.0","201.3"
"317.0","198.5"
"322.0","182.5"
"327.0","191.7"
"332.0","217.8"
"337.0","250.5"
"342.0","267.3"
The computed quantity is 263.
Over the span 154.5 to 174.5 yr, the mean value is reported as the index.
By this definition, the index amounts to 247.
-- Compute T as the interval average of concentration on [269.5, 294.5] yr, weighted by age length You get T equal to 267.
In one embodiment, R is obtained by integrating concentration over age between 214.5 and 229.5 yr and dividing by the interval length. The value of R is 257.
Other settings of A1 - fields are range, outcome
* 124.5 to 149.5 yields 254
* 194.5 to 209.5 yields 224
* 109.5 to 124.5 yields 255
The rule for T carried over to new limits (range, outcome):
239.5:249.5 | 262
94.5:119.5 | 262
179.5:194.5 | 139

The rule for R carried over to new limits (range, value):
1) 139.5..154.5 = 250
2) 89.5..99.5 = 264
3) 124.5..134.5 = 255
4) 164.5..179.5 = 237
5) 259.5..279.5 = 264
